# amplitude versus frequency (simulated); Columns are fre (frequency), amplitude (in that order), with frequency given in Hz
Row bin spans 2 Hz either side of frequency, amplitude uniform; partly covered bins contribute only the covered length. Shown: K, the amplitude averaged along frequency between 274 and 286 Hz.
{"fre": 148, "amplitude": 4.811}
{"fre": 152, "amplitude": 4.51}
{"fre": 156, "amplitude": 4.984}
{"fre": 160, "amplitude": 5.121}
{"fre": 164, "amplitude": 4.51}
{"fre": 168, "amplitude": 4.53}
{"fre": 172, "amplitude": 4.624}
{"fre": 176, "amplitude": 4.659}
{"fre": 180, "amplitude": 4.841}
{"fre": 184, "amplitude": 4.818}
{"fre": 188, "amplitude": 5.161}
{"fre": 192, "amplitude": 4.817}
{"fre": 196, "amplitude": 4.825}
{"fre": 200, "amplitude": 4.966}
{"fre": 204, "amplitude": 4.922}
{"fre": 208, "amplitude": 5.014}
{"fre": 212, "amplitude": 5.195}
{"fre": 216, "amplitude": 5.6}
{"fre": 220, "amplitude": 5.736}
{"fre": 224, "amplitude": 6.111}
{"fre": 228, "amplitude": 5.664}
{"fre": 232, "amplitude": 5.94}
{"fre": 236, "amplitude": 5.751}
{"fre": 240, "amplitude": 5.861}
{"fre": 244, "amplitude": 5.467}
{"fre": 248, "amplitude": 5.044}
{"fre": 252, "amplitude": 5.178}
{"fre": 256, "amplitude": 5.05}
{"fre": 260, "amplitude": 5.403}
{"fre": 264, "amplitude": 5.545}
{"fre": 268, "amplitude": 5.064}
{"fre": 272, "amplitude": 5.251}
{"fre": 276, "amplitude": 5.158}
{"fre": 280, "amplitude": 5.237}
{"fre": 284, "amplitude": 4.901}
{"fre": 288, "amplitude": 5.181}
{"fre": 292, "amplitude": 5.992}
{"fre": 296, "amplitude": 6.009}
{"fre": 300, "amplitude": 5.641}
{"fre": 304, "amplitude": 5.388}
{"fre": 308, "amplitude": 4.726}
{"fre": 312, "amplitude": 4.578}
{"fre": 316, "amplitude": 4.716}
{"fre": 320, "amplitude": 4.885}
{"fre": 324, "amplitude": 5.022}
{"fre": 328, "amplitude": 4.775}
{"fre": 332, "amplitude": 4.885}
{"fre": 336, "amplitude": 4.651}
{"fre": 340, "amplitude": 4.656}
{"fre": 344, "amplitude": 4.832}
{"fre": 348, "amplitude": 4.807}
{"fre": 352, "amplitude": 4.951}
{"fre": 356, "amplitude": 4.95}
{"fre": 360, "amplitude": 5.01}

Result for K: 5.1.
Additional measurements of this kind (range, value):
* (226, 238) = 5.79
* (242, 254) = 5.23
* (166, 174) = 4.58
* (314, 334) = 4.86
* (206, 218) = 5.27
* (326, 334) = 4.83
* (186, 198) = 4.93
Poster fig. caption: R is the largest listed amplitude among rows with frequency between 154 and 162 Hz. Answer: 5.121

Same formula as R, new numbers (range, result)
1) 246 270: 5.545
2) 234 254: 5.861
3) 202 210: 5.014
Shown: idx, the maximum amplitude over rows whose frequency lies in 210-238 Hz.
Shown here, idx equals 6.111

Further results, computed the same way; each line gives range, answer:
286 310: 6.009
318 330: 5.022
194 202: 4.966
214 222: 5.736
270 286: 5.251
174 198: 5.161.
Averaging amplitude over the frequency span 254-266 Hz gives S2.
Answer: 5.33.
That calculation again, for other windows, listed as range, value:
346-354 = 4.88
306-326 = 4.79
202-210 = 4.97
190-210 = 4.91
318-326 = 4.95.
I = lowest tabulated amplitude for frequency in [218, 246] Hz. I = 5.467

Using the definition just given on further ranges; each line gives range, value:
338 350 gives 4.656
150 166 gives 4.51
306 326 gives 4.578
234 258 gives 5.044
